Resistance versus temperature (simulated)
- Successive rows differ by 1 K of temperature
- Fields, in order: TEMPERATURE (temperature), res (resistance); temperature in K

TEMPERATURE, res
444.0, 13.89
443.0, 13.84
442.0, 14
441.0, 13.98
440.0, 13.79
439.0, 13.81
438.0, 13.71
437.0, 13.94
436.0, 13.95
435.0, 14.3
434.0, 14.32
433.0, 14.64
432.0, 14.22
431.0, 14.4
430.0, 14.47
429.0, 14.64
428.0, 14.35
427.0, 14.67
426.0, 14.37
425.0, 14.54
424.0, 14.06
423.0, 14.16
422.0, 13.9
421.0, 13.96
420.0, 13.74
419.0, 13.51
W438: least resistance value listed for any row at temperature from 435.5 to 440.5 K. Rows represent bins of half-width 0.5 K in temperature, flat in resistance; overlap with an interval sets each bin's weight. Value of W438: 13.71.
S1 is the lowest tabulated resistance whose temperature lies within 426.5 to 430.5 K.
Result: 14.35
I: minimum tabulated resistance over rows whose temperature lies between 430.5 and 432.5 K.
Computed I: 14.22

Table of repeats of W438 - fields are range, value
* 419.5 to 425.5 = 13.74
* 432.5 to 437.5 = 13.94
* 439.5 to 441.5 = 13.79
